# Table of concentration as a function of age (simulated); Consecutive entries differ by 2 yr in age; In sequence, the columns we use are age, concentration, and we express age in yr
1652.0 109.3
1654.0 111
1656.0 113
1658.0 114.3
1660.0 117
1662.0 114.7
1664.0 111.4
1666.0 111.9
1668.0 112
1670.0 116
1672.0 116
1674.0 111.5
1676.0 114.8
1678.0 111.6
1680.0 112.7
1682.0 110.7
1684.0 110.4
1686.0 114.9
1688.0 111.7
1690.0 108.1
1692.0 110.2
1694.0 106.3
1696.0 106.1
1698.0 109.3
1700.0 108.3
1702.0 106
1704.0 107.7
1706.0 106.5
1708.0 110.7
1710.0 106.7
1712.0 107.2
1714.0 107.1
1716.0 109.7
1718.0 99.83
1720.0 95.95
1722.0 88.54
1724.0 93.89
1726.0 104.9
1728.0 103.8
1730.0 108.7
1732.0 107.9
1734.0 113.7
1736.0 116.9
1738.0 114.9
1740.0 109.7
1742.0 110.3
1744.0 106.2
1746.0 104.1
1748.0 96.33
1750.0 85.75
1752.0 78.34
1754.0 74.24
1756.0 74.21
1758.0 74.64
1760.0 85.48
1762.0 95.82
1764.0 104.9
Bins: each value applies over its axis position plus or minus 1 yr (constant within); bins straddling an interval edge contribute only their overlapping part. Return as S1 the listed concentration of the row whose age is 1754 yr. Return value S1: 74.24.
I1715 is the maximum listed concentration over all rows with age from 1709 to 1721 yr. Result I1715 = 109.7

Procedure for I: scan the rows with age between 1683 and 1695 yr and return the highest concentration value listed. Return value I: 114.9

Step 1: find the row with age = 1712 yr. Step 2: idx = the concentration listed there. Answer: 107.2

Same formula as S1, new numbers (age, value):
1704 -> 107.7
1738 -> 114.9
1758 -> 74.64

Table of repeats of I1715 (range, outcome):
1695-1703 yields 109.3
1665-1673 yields 116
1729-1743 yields 116.9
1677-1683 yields 112.7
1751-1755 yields 78.34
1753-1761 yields 85.48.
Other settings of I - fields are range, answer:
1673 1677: 114.8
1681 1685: 110.7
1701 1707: 107.7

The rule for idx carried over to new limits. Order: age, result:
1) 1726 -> 104.9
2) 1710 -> 106.7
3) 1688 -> 111.7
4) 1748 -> 96.33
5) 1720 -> 95.95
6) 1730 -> 108.7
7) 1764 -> 104.9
